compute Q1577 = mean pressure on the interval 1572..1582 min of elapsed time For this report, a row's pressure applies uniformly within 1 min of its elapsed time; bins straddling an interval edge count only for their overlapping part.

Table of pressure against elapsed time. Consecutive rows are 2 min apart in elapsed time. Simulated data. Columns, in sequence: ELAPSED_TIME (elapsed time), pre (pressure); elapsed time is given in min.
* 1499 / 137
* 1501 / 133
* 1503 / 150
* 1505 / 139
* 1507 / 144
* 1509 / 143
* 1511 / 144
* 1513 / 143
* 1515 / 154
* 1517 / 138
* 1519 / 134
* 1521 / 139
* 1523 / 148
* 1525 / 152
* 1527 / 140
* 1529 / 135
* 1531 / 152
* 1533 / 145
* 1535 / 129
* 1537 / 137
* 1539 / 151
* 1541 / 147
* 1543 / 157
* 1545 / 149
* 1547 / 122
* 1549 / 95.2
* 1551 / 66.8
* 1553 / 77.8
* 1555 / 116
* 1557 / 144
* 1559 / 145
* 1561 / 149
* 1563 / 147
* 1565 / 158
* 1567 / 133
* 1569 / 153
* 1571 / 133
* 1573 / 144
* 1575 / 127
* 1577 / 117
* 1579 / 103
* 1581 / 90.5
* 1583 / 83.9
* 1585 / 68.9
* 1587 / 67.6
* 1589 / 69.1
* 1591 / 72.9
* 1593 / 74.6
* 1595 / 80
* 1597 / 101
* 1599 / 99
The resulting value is 116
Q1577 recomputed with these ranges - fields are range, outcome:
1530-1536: 142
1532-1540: 140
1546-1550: 109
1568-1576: 139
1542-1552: 118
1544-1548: 136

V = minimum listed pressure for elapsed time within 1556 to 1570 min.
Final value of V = 133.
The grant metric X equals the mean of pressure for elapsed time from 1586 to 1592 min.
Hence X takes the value 69.9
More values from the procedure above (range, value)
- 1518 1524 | 140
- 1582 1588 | 73.5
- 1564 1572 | 144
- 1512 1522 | 142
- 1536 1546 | 148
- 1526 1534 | 143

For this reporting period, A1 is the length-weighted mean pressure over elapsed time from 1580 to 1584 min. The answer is 87.2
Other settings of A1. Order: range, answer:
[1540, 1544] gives 152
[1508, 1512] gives 144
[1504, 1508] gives 142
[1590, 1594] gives 73.8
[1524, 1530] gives 142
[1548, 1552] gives 81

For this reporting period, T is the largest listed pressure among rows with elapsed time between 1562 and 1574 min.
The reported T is 158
